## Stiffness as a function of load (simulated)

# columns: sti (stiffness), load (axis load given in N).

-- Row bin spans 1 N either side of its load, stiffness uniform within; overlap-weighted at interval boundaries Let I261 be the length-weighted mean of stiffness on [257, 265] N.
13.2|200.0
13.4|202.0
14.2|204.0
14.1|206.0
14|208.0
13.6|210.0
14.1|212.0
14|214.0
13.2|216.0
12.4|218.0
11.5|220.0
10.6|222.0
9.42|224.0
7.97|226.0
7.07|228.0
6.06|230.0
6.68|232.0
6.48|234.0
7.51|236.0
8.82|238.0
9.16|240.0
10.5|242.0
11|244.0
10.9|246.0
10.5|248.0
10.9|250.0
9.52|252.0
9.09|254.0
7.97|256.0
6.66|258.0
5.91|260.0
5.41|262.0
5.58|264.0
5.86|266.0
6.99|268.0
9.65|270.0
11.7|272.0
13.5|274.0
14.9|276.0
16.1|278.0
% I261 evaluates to 5.89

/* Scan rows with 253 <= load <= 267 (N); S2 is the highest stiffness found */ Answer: 9.09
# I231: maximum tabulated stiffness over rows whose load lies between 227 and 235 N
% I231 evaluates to 7.07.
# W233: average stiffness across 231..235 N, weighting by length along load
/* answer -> 6.58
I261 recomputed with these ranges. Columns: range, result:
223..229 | 8.15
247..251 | 10.7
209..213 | 13.8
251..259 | 8.31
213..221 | 12.8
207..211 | 13.8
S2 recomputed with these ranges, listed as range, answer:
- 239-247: 11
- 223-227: 9.42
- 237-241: 9.16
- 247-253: 10.9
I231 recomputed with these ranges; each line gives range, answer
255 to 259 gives 7.97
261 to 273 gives 11.7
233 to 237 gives 7.51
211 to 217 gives 14.1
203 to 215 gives 14.2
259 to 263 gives 5.91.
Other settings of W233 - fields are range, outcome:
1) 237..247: 10.1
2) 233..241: 7.99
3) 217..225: 11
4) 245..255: 10.2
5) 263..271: 7.02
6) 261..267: 5.62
